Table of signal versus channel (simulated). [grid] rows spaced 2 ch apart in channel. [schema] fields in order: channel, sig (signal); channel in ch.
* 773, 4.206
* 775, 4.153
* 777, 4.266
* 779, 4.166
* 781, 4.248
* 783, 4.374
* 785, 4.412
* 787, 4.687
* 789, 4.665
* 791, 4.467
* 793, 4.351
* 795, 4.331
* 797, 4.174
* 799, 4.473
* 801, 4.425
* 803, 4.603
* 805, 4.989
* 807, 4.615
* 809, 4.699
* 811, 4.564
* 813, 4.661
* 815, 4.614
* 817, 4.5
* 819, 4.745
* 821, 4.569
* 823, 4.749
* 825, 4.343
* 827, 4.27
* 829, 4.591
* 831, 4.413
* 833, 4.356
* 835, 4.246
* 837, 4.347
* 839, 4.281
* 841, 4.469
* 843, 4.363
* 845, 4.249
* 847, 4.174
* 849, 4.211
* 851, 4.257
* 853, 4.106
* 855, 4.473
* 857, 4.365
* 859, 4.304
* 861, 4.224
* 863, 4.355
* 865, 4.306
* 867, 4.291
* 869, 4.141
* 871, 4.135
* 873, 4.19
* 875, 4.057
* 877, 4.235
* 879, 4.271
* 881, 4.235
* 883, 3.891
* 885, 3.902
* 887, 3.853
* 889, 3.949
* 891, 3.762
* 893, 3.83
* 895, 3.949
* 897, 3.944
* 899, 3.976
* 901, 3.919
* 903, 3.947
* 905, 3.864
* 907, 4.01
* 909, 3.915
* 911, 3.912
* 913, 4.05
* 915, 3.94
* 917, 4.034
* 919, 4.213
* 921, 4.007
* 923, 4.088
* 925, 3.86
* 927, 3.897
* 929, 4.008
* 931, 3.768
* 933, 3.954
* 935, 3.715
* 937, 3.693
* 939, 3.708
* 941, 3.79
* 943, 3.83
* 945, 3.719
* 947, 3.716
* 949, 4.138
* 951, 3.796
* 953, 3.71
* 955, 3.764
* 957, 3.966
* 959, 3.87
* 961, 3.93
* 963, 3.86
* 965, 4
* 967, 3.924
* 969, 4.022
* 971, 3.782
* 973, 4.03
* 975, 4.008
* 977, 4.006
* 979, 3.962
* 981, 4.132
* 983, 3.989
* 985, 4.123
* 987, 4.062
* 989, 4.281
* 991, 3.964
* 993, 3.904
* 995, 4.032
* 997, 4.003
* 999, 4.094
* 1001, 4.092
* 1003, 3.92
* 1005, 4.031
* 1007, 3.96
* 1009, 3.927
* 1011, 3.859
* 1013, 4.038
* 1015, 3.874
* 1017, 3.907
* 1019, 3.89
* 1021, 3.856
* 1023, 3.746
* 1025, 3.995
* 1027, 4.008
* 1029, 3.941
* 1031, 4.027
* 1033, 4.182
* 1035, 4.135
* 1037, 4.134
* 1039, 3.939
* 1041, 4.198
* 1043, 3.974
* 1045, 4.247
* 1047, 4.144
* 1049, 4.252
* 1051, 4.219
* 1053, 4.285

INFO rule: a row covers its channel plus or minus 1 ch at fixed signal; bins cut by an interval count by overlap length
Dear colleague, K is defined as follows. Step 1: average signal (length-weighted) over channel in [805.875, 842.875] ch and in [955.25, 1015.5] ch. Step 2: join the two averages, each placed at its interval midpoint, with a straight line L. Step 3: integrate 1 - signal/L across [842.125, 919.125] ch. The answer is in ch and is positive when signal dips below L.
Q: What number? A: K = 4.0 ch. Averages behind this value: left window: 4.5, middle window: 4.1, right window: 3.99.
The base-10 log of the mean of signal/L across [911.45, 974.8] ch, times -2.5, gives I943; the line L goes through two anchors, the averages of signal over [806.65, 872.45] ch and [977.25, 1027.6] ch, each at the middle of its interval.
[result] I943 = 0.06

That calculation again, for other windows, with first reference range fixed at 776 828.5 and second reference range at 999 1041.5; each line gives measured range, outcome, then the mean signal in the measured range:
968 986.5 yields 0.02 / 4.01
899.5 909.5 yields 0.09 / 3.93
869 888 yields 0.06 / 4.09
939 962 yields 0.09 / 3.83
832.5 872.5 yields 0.03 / 4.28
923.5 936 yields 0.09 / 3.88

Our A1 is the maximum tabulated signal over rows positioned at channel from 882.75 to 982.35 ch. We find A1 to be 4.213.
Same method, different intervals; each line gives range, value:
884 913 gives 4.05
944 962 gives 4.138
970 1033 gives 4.281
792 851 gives 4.989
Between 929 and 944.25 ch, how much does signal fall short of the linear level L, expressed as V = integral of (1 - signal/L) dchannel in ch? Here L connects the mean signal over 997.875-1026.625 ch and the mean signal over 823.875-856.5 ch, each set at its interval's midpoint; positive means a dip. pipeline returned 1.2 ch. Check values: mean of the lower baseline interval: 4.32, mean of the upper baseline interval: 3.94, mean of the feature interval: 3.79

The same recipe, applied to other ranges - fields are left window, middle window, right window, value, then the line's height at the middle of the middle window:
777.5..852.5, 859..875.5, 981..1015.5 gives 0.4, 4.32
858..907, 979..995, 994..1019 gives -0.3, 3.99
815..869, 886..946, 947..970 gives 2.4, 4.07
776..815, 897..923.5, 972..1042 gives 1.5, 4.23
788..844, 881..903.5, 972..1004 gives 2.0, 4.29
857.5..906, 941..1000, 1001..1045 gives 1.0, 4.02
